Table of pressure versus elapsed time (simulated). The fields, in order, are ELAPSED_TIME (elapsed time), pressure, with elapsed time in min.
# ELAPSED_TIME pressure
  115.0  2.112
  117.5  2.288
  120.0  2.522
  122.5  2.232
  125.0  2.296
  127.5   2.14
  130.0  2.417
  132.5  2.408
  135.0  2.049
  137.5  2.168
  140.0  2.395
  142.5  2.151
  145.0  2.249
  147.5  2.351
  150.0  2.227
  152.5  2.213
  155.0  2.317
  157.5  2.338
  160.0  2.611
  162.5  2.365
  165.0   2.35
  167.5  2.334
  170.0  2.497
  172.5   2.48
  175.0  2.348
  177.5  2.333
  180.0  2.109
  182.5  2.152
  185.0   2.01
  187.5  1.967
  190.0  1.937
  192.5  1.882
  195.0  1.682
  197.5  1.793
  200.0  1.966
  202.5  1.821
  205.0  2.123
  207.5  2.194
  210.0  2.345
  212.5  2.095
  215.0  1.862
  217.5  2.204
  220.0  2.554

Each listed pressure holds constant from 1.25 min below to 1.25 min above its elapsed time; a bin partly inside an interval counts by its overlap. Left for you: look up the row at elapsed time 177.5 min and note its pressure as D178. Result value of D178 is 2.333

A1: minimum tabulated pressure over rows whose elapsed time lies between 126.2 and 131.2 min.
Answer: 2.14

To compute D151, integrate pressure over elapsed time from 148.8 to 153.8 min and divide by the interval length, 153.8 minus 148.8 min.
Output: 2.22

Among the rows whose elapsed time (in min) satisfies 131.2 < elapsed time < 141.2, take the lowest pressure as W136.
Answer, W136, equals 2.049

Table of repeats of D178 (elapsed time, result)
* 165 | 2.35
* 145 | 2.249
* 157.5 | 2.338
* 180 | 2.109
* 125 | 2.296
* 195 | 1.682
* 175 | 2.348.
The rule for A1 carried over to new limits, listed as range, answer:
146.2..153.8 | 2.213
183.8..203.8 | 1.682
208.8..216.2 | 1.862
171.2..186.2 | 2.01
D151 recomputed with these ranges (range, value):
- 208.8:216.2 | 2.1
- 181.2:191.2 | 2.02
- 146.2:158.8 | 2.29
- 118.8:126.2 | 2.35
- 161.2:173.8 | 2.41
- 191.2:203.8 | 1.83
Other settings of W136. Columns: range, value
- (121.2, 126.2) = 2.232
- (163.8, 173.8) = 2.334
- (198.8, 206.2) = 1.821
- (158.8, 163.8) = 2.365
